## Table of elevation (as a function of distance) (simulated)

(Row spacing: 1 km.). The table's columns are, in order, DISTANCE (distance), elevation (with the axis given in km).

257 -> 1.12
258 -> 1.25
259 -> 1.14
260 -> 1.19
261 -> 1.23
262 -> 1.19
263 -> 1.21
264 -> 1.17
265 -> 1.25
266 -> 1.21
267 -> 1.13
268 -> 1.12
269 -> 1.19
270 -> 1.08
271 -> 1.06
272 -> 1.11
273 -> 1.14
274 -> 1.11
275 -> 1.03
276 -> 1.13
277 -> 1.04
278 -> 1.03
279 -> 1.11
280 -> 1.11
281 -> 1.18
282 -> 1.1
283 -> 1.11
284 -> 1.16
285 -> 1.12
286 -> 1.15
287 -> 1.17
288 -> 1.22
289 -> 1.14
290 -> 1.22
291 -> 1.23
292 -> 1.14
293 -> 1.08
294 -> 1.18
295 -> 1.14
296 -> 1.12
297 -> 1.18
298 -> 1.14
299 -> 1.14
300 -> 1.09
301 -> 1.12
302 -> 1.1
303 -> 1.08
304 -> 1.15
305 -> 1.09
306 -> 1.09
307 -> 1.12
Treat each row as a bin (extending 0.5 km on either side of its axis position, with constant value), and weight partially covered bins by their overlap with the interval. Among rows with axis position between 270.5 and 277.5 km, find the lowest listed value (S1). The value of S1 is 1.03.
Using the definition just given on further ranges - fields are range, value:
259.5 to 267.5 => 1.13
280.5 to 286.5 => 1.1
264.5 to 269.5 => 1.12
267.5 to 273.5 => 1.06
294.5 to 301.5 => 1.09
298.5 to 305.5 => 1.08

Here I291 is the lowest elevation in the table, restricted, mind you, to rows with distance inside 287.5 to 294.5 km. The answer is 1.08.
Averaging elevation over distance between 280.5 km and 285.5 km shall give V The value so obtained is 1.13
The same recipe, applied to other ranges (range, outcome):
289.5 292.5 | 1.2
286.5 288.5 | 1.19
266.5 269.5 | 1.15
